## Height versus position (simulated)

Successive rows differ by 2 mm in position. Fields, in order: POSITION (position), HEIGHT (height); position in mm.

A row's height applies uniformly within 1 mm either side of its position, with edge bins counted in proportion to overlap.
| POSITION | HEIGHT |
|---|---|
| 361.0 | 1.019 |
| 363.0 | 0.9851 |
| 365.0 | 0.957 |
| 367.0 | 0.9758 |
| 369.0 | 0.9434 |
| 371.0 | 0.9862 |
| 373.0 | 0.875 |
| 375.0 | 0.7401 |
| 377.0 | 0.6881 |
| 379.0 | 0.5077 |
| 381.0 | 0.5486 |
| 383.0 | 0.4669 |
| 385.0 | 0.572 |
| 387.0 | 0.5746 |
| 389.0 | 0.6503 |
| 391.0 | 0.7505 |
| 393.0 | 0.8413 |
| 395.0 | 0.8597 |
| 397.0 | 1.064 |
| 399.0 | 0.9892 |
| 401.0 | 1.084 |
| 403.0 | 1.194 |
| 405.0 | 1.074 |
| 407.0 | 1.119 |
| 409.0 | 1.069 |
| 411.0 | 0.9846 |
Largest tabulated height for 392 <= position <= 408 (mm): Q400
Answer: 1.194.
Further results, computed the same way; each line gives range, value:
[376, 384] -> 0.6881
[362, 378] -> 0.9862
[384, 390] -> 0.6503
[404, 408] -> 1.119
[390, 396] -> 0.8597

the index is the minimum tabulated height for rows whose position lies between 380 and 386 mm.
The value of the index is 0.4669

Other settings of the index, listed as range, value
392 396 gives 0.8413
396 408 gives 0.9892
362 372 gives 0.9434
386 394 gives 0.5746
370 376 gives 0.7401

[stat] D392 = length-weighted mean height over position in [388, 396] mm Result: 0.775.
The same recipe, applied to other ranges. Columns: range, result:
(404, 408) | 1.1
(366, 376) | 0.904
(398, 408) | 1.09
